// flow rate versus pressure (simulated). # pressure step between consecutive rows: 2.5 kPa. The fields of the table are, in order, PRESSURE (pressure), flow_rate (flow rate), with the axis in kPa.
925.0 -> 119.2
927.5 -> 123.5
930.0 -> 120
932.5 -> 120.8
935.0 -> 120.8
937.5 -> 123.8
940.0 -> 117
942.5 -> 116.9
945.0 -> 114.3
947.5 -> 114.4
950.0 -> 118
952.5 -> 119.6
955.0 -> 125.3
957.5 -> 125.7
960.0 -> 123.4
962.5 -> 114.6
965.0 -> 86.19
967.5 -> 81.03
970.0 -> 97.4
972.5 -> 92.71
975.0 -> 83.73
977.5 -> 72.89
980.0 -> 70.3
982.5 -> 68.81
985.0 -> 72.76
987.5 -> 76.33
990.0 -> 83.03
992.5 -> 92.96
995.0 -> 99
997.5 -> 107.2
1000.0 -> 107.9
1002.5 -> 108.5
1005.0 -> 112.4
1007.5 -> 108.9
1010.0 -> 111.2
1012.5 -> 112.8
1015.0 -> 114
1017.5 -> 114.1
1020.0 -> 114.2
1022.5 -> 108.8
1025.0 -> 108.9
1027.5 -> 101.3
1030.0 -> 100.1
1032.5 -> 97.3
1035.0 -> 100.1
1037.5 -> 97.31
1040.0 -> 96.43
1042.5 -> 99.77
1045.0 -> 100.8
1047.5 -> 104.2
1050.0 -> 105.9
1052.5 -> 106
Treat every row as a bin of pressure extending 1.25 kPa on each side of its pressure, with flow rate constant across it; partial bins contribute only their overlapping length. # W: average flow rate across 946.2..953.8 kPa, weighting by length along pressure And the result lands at 117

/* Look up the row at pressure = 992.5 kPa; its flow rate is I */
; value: 92.96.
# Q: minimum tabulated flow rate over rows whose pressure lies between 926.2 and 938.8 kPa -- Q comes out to 120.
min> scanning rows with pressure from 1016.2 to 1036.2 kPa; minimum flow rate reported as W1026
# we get 97.3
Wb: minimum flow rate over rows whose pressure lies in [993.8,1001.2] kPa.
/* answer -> 99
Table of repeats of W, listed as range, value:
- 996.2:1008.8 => 109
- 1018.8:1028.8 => 108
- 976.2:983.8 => 70.8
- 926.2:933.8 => 121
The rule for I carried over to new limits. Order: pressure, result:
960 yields 123.4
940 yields 117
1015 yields 114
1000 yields 107.9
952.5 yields 119.6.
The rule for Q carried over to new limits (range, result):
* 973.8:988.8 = 68.81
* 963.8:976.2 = 81.03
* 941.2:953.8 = 114.3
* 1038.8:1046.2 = 96.43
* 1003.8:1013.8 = 108.9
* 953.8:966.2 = 86.19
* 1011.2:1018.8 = 112.8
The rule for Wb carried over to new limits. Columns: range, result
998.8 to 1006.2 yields 107.9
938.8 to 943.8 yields 116.9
